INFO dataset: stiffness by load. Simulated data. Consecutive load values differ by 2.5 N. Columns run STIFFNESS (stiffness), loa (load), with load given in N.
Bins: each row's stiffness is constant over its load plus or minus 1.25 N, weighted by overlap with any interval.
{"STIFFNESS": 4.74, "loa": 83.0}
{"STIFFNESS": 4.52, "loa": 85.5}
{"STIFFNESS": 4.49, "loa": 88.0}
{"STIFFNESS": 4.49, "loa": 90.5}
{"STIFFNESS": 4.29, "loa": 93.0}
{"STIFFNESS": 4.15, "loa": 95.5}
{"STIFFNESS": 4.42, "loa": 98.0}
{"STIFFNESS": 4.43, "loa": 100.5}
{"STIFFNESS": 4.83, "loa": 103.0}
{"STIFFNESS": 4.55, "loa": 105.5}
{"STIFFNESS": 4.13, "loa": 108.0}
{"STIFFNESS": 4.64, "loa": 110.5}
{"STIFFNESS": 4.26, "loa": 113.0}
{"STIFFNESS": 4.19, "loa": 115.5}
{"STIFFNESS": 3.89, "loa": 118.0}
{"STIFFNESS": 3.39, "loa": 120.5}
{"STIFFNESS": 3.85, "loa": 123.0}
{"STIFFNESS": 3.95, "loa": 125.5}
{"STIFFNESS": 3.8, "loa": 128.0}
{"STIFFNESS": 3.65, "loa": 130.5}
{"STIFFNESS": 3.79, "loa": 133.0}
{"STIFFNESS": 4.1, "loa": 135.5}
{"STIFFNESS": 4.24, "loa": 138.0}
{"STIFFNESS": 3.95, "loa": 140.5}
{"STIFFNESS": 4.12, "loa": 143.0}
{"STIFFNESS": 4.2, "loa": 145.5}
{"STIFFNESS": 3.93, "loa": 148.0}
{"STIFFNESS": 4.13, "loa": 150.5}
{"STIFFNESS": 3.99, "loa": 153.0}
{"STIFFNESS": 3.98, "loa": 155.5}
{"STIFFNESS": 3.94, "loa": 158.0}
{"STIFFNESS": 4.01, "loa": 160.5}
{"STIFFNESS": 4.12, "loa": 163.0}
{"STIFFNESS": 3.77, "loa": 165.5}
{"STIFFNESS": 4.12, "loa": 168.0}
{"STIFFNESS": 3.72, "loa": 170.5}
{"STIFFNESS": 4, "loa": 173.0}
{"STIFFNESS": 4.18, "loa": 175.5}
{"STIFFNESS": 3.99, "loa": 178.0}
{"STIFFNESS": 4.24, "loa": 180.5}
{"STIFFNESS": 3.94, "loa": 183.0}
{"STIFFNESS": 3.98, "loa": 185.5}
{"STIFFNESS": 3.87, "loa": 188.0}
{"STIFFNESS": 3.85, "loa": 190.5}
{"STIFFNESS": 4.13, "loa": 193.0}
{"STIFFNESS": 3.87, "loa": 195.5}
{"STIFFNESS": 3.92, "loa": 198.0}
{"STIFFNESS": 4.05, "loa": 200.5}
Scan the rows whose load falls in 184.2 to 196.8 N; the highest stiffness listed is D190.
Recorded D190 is 4.13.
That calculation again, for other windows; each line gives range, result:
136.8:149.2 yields 4.24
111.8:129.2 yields 4.26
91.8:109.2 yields 4.83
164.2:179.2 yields 4.18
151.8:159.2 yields 3.99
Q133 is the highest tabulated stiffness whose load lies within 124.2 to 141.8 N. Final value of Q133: 4.24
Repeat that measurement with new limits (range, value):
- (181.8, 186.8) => 3.98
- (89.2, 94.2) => 4.49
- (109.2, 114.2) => 4.64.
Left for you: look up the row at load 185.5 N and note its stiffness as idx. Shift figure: 3.98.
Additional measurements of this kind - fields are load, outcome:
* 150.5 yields 4.13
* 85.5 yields 4.52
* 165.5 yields 3.77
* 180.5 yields 4.24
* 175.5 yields 4.18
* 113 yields 4.26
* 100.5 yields 4.43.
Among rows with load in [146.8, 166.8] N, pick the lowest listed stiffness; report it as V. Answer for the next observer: 3.77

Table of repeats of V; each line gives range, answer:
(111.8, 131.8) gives 3.39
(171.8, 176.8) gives 4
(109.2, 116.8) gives 4.19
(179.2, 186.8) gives 3.94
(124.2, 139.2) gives 3.65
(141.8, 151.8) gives 3.93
